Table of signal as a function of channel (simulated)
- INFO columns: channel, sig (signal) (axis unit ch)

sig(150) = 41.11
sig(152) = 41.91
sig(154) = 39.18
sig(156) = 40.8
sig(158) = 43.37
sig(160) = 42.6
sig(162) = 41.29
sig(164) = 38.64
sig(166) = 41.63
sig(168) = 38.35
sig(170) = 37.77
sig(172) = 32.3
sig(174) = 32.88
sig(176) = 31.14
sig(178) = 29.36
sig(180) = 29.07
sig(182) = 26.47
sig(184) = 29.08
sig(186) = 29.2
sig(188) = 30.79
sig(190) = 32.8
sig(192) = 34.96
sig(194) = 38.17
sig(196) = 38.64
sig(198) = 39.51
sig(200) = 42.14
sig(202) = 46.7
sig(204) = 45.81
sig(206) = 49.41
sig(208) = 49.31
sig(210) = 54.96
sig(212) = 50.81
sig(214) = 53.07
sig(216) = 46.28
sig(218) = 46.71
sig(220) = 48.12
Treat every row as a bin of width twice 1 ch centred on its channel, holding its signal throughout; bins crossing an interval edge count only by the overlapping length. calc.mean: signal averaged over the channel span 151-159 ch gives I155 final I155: 41.3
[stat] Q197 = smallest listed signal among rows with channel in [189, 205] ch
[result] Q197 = 32.8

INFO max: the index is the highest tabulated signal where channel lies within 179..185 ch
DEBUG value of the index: 29.08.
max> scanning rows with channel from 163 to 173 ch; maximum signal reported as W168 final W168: 41.63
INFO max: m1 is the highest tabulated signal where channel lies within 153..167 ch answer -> 43.37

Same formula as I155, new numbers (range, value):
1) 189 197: 36.1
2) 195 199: 39.1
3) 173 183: 29.8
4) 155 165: 41.3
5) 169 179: 32.7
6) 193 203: 41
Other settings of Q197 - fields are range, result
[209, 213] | 50.81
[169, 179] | 29.36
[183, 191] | 29.08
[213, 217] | 46.28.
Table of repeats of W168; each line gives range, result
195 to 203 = 46.7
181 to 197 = 38.64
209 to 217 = 54.96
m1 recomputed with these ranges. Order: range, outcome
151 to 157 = 41.91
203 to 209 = 49.41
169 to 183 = 37.77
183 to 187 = 29.2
